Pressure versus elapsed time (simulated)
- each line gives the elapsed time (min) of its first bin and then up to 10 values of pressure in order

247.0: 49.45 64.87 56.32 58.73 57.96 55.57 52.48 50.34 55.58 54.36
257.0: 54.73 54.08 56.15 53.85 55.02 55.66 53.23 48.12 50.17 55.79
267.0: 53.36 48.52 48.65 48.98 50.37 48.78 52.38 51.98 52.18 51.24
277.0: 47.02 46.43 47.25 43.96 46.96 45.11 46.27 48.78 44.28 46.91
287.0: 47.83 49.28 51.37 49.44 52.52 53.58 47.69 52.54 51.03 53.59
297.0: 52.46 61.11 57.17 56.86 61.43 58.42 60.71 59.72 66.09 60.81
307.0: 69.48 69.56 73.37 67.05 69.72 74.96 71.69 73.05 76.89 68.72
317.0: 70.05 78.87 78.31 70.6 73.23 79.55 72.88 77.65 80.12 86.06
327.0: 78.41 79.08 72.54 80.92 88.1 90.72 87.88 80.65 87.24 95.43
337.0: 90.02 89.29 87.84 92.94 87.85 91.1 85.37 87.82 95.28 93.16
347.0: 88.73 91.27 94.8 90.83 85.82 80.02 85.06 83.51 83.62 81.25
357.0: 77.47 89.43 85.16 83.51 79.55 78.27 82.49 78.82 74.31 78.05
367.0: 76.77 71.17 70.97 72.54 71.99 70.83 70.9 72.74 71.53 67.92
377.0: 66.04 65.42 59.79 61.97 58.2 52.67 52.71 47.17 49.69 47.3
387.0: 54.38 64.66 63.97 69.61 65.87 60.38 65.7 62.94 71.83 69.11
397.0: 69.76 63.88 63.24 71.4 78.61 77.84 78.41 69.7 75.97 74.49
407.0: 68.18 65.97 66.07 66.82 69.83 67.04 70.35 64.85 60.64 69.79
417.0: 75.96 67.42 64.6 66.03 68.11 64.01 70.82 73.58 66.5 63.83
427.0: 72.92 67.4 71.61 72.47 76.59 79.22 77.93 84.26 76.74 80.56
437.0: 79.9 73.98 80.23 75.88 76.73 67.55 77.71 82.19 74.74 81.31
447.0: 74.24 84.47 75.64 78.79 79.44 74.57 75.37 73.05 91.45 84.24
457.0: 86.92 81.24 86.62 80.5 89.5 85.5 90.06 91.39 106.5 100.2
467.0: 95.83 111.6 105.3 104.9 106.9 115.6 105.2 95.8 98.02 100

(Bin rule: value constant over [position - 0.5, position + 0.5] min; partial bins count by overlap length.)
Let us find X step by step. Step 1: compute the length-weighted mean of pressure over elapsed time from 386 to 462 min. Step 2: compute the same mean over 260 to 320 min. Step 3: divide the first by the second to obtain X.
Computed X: 1.3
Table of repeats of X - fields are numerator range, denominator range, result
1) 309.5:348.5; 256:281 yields 1.60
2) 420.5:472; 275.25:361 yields 1.15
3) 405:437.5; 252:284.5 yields 1.39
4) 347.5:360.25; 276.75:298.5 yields 1.73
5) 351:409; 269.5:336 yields 1.11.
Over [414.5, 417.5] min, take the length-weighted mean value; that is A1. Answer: 68.8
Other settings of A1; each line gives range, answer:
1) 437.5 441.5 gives 76.7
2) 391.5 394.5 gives 63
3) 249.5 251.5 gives 58.3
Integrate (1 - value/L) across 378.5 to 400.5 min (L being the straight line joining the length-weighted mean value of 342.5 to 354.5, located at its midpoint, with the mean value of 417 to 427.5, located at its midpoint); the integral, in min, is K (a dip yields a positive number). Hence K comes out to 4.52 min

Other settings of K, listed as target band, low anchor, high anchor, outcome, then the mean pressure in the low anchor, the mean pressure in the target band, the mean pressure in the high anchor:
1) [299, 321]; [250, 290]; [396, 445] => -4.6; 50.9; 68.3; 71.8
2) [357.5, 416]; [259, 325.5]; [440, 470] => 3.9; 58.2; 68.6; 85.1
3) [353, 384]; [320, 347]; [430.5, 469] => 4.2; 84.8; 72.8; 83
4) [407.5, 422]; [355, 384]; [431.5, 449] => 1.6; 72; 67.3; 78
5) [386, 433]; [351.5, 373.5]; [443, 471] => 8.0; 78.4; 68.6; 87.1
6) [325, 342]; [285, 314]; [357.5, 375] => -4.5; 58.8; 85.9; 76.8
